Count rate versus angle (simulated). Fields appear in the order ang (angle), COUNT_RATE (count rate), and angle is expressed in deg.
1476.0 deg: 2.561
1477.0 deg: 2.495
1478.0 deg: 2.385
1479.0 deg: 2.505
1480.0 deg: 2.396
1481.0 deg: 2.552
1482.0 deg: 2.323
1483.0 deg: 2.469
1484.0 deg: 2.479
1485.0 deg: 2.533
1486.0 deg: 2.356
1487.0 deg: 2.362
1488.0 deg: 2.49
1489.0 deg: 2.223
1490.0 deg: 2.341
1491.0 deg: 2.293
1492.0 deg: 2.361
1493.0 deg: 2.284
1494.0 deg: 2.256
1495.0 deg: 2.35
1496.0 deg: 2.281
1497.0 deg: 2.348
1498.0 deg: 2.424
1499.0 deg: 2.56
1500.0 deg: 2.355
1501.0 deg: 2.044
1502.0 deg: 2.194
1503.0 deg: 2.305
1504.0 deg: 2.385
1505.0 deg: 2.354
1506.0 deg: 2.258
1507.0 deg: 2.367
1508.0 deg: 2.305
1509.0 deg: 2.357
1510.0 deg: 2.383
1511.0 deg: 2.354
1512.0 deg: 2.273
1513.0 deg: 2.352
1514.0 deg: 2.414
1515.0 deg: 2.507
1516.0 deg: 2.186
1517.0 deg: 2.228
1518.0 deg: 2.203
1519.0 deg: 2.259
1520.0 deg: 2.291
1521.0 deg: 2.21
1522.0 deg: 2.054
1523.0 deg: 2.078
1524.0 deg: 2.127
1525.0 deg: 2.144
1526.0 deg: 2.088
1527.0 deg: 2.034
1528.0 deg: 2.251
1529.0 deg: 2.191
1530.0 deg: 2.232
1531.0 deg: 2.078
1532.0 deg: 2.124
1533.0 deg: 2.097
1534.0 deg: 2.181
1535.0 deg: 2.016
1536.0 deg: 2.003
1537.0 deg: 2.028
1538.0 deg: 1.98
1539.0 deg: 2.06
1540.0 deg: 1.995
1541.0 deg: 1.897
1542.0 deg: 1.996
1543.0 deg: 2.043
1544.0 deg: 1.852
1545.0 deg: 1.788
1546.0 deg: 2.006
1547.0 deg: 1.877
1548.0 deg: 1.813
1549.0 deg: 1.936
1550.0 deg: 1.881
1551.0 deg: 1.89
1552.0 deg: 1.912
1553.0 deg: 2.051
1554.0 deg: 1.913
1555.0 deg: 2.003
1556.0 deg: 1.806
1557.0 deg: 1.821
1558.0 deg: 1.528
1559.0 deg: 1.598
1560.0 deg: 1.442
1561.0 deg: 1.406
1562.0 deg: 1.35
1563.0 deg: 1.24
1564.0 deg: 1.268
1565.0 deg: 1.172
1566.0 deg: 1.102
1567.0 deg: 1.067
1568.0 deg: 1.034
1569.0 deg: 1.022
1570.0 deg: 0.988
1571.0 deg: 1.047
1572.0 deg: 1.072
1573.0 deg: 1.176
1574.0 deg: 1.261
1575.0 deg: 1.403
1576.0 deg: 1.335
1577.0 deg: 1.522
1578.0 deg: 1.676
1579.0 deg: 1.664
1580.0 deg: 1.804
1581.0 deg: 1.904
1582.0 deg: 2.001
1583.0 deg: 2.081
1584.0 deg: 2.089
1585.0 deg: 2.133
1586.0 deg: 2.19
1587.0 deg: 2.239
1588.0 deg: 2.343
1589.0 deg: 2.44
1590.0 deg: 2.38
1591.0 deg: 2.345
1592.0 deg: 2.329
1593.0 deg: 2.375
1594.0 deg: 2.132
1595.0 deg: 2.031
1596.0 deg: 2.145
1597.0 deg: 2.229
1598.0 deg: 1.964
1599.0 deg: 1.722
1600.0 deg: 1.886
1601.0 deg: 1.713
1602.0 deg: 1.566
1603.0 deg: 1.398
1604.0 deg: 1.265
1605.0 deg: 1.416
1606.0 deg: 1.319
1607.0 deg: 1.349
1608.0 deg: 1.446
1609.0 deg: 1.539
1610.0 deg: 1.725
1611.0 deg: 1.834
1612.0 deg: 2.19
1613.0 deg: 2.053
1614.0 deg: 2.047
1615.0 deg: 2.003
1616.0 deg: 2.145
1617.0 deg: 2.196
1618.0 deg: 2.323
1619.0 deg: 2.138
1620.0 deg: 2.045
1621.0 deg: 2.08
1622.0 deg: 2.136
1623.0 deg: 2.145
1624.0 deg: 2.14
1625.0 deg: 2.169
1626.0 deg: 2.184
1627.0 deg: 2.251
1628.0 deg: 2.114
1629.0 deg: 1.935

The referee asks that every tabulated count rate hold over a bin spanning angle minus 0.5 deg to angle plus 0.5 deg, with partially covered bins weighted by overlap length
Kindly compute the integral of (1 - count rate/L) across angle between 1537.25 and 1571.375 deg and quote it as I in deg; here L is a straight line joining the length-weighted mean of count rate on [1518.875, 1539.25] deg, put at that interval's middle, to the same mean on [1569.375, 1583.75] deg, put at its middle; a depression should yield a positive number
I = 3.1 deg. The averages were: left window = 2.12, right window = 1.5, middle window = 1.65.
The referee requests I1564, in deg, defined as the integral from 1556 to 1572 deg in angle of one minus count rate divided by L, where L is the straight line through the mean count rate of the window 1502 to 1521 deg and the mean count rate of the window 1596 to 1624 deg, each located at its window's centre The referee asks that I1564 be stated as 6.11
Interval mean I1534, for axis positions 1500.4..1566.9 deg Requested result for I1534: 2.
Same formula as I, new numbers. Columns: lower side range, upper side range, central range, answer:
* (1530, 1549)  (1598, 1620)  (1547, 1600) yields 4.15 deg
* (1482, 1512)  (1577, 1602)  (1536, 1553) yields 1.98 deg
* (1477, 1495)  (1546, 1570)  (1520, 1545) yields -2.87 deg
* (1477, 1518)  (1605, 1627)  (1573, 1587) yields 2.06 deg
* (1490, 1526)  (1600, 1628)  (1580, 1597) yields -1.76 deg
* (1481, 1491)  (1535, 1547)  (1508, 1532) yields -1.09 deg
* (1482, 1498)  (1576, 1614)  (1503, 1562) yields 3.16 deg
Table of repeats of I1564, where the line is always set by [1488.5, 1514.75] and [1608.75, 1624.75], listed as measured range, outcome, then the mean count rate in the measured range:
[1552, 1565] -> 3.4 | 1.61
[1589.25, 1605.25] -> 1.2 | 1.95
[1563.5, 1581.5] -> 7.1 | 1.31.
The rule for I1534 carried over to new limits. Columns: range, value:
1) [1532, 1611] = 1.76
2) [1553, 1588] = 1.56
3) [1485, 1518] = 2.33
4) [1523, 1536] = 2.12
